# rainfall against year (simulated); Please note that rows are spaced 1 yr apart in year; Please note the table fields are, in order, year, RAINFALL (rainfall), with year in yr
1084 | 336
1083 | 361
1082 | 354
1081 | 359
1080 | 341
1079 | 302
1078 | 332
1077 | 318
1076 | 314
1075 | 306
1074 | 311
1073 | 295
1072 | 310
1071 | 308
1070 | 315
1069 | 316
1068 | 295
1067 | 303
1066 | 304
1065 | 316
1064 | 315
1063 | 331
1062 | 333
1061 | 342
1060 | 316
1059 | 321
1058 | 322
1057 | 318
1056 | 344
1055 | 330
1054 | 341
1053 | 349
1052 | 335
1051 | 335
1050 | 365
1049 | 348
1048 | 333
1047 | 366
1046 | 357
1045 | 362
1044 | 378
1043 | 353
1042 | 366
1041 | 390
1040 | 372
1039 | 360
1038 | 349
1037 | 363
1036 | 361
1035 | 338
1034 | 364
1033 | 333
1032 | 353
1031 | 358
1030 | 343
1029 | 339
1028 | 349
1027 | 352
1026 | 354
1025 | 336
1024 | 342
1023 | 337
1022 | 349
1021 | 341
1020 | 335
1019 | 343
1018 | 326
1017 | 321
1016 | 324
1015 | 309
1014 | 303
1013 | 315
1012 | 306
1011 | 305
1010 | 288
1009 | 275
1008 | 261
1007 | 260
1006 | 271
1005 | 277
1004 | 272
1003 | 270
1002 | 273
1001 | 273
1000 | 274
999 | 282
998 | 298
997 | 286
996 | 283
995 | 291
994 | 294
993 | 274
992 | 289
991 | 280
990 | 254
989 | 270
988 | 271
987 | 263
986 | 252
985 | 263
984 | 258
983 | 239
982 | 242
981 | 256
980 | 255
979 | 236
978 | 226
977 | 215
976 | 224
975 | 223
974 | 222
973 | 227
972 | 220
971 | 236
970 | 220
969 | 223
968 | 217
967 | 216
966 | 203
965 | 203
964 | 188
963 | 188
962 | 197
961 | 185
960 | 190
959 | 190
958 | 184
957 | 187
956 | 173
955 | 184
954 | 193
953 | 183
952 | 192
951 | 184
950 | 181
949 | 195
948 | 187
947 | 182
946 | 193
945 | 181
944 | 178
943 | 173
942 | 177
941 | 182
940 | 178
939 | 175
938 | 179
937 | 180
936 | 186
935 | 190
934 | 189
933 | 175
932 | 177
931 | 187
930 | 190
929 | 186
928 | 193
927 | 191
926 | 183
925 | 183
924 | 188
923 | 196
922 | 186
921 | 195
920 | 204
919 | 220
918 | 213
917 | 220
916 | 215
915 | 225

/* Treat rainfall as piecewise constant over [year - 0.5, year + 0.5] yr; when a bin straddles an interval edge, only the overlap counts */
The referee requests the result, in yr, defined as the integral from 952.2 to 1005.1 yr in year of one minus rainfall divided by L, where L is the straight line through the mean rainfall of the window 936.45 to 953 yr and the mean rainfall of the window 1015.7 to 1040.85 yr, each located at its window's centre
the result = 2.72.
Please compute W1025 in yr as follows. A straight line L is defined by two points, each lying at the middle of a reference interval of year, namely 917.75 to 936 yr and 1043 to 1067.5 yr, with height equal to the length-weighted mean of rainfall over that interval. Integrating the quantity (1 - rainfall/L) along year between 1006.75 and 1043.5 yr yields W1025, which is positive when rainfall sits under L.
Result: -3.9 yr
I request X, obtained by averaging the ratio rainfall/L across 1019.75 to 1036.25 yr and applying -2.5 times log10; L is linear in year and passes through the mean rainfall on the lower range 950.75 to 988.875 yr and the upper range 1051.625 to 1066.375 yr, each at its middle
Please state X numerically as -0.19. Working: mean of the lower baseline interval 217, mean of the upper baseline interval 328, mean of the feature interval 346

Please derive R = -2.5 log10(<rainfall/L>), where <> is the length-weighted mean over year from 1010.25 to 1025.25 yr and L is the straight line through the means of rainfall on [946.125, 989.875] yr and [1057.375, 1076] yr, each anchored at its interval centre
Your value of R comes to -0.22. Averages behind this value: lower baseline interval 215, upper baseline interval 314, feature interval 325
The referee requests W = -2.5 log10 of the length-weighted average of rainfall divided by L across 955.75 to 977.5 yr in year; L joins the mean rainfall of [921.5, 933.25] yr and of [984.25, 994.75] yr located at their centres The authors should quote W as 0.17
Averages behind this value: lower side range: 186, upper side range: 271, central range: 206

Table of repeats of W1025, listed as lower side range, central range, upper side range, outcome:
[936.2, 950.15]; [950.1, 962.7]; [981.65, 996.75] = 1.2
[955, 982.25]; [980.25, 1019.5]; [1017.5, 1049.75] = -0.4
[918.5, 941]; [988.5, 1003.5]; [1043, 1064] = -0.5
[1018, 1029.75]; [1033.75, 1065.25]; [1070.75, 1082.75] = -1.3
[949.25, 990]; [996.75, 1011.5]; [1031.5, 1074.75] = -0.6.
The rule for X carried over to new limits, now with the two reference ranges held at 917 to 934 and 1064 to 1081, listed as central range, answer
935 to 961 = 0.150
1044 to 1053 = -0.197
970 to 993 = -0.035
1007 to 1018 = -0.139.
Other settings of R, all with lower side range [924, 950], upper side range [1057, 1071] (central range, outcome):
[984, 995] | -0.14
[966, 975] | -0.01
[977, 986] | -0.07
